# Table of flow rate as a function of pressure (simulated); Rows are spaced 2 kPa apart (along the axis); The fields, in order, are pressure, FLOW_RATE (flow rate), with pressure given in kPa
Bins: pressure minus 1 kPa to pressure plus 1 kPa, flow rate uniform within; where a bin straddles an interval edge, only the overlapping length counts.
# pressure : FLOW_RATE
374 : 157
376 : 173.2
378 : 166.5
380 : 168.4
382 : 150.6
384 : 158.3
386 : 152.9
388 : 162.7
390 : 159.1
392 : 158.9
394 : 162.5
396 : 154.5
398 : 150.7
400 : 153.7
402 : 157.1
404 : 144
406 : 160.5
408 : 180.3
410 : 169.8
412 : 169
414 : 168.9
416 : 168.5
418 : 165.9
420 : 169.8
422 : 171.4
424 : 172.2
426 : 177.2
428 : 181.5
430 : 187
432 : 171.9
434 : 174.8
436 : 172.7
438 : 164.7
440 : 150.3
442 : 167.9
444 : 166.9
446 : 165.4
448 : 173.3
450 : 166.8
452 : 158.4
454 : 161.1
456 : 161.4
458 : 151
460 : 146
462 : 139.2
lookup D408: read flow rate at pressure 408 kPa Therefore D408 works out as 180.3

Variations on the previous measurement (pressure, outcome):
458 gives 151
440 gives 150.3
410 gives 169.8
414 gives 168.9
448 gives 173.3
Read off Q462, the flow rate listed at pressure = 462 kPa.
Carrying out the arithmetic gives 139.2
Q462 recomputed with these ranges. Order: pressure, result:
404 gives 144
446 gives 165.4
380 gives 168.4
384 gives 158.3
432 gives 171.9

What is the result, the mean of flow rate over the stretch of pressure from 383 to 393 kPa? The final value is 158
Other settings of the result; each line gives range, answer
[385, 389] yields 158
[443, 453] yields 166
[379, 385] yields 159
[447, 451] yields 170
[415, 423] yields 169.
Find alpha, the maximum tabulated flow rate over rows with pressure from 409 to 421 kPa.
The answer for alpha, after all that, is 169.8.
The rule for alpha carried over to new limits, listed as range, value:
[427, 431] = 187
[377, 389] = 168.4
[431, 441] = 174.8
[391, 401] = 162.5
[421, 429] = 181.5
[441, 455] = 173.3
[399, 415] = 180.3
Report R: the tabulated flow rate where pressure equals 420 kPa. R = 169.8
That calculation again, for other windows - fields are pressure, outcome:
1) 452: 158.4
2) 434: 174.8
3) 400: 153.7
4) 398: 150.7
